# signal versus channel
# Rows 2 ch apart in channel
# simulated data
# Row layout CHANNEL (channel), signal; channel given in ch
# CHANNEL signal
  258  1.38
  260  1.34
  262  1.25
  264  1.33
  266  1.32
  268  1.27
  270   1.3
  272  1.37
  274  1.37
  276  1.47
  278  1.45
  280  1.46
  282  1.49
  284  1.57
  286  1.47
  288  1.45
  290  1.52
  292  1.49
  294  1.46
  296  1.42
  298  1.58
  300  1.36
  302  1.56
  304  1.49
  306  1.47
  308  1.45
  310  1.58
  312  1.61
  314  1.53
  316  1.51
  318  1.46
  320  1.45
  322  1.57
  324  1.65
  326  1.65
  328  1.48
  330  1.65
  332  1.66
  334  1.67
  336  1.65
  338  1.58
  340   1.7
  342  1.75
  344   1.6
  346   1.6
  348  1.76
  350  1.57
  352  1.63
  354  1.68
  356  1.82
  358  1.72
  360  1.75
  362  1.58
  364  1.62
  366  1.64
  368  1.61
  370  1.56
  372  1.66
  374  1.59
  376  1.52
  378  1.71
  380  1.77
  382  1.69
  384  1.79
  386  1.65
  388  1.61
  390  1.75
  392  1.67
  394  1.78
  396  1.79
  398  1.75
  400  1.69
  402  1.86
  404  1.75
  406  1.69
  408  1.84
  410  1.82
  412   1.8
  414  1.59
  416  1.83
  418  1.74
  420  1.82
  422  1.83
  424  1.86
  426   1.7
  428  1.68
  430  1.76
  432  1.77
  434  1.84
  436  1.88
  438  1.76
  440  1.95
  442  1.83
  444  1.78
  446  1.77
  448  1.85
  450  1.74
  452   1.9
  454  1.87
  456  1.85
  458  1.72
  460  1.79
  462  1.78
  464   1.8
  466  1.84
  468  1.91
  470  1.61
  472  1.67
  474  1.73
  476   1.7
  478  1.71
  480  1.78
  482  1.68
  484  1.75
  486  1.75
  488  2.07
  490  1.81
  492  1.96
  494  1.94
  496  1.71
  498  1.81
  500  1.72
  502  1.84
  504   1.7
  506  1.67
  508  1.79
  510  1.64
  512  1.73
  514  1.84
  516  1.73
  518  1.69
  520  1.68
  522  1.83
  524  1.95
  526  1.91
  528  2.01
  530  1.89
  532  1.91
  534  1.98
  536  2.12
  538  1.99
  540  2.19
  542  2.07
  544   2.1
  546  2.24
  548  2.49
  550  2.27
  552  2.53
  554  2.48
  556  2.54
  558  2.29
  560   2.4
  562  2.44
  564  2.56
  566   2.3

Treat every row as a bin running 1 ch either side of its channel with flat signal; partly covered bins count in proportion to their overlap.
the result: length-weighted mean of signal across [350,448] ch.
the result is 1.73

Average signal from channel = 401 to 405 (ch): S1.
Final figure 1.81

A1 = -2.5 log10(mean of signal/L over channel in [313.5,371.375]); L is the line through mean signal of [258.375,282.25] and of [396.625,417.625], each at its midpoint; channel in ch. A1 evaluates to -0.03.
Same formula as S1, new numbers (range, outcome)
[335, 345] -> 1.66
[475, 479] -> 1.71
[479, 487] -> 1.74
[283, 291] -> 1.5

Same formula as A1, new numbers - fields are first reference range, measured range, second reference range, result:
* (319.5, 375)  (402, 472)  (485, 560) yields 0.01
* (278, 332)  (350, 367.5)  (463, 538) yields -0.05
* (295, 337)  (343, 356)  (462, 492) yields -0.04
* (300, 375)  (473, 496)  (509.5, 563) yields 0.09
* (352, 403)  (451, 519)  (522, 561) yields 0.13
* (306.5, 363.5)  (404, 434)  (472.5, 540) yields -0.03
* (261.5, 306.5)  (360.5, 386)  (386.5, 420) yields 0.01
